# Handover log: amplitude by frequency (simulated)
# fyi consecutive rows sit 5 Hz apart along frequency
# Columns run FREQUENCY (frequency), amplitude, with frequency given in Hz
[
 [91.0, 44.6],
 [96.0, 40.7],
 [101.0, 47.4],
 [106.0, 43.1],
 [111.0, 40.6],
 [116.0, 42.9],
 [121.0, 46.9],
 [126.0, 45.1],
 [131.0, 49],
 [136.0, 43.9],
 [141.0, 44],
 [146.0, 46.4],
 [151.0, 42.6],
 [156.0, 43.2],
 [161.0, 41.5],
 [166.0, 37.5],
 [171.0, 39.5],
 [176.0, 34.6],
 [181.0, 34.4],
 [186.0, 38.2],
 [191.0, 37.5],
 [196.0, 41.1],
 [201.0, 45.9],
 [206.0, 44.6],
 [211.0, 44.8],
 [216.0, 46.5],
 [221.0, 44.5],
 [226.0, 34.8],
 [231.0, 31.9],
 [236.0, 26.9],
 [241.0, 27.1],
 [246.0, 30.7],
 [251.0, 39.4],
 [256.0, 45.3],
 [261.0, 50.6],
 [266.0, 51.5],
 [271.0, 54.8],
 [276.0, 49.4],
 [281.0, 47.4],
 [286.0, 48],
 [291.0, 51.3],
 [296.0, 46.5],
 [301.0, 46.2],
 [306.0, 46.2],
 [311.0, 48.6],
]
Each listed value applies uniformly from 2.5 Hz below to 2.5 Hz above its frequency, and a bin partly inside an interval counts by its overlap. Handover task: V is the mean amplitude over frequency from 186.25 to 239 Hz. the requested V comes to 39.7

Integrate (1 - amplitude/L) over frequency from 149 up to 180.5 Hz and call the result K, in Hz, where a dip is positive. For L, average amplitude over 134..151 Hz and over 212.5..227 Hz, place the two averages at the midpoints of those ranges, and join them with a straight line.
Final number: 3.3 Hz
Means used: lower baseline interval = 44.5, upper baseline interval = 42.9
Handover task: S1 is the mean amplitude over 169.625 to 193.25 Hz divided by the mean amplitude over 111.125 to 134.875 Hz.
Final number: 0.8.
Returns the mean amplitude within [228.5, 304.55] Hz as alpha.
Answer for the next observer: 43.2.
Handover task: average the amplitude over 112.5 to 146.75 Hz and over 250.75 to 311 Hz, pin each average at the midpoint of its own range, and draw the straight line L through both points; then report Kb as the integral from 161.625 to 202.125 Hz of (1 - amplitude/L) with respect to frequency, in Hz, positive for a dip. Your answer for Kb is 6.9 Hz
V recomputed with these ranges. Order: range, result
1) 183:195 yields 38.1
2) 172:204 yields 38.8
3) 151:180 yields 39.3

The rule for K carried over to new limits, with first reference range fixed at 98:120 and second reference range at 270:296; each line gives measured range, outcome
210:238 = 5.6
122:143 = -0.6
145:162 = 0.7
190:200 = 1.3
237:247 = 4.1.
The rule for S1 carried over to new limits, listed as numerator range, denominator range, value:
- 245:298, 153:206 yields 1.19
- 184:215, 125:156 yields 0.94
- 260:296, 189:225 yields 1.16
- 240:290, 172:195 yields 1.23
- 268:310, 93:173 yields 1.12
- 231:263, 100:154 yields 0.81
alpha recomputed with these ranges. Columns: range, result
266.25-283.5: 50.7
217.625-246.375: 33.2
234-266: 38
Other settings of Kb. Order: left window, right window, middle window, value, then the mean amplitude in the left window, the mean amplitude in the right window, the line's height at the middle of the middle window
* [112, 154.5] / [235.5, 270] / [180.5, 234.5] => 2.07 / 44.9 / 40.2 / 42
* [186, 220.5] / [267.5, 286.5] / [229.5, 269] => 7.82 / 43.1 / 50.2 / 47.5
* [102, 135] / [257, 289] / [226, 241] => 5.78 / 44.7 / 50.1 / 48.7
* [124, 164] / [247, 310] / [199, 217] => 0.23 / 44.4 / 47.7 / 45.9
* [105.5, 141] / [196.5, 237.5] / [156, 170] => 0.86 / 44.5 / 40.4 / 42.8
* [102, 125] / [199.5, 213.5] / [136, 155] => 0.00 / 43.8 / 45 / 44.2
